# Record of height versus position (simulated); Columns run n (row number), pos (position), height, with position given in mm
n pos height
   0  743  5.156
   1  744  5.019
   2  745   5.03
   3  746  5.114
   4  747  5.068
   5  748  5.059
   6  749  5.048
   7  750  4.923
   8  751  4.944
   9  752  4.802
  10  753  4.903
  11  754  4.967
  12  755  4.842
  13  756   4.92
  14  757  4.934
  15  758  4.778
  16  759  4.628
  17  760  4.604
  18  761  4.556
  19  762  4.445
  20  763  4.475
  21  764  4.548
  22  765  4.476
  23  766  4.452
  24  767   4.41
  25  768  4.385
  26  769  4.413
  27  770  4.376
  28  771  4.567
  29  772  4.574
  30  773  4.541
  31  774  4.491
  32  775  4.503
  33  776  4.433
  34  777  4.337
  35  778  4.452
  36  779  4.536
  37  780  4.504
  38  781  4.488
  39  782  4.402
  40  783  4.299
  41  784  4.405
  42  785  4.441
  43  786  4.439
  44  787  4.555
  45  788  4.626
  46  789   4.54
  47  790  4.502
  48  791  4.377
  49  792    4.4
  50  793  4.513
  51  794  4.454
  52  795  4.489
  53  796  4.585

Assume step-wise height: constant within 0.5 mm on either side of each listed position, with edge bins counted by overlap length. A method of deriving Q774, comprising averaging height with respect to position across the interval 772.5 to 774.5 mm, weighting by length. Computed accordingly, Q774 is 4.52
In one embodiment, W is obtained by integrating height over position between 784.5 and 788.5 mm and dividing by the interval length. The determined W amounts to 4.52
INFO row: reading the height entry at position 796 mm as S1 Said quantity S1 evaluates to 4.585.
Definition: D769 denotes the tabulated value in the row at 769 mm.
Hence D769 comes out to 4.413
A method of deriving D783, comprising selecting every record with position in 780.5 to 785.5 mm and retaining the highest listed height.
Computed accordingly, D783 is 4.488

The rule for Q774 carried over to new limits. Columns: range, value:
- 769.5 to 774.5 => 4.51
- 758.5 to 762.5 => 4.56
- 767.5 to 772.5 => 4.46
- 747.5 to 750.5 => 5.01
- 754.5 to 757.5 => 4.9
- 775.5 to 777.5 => 4.38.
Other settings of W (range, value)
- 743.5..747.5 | 5.06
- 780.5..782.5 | 4.45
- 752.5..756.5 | 4.91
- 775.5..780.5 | 4.45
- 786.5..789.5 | 4.57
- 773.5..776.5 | 4.48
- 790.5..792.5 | 4.39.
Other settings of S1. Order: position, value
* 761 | 4.556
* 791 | 4.377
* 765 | 4.476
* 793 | 4.513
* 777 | 4.337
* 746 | 5.114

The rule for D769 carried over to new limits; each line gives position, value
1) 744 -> 5.019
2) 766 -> 4.452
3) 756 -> 4.92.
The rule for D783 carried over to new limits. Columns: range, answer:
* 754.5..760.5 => 4.934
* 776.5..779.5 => 4.536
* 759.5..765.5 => 4.604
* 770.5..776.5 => 4.574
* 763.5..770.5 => 4.548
